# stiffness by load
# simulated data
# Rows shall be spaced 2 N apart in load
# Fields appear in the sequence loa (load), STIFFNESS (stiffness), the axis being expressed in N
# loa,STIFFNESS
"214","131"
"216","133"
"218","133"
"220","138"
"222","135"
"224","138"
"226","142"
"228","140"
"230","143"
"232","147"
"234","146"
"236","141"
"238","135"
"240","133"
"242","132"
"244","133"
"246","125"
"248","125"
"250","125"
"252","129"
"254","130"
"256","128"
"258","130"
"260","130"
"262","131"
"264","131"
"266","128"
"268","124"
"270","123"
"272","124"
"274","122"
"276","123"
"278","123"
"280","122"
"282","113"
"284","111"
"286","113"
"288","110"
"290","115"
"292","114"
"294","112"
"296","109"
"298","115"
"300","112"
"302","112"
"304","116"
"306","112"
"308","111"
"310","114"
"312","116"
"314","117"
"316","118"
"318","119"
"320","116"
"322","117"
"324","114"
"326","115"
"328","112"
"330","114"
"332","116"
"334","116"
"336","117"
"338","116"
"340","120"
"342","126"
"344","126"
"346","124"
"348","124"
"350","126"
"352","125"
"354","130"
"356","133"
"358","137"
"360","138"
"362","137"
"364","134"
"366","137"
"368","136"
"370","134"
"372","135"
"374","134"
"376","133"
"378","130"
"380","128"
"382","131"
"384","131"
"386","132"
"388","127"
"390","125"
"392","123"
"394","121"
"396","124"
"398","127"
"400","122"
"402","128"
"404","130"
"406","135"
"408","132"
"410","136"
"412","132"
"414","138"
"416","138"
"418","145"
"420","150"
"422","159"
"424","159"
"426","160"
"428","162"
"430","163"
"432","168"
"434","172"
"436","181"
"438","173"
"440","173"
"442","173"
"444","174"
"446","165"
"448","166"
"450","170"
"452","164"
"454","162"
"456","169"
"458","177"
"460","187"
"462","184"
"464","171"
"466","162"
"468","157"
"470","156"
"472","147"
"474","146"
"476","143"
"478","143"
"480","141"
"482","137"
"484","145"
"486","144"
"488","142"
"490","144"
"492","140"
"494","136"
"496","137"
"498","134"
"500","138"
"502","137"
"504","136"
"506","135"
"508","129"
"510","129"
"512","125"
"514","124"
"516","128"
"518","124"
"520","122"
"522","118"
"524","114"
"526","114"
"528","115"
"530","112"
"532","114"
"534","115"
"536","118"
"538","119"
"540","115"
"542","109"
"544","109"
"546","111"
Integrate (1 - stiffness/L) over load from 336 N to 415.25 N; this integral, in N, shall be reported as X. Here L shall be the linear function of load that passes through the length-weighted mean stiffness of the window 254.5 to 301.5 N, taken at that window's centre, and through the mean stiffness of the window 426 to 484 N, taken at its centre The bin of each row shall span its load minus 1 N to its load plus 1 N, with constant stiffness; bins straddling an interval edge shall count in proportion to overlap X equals 7.9 N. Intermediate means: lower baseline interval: 120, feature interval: 130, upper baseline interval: 163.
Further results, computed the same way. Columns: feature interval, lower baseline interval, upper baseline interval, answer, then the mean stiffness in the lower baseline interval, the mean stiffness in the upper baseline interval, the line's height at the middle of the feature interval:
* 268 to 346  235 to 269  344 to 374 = 8.6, 130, 132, 131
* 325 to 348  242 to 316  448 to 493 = 2.2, 120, 156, 131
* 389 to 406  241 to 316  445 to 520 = 1.3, 121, 148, 136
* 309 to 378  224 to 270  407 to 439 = 9.7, 133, 154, 145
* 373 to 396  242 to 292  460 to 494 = 1.7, 124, 151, 139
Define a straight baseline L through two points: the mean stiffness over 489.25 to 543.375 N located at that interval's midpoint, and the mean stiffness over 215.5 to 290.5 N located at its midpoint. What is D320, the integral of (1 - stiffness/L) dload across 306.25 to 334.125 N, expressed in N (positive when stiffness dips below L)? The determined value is 2.8 N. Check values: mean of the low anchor 129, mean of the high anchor 125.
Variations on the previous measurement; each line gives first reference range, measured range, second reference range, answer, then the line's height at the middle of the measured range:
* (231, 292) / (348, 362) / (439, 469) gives 1.6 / 148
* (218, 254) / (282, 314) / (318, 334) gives 2.2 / 121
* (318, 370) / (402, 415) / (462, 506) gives 0.1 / 134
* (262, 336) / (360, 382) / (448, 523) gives -1.0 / 128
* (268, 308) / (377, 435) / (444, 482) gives 3.1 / 147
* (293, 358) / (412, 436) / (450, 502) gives -2.6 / 140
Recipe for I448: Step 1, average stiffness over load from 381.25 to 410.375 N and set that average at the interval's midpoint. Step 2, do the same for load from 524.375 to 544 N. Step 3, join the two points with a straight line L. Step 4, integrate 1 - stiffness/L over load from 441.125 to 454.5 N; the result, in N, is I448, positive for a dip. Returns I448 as -4.9 N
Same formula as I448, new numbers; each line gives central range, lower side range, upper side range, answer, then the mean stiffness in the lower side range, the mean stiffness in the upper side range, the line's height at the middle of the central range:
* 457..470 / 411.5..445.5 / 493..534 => -2.3 N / 160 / 126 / 146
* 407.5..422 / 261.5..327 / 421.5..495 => 0.8 N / 117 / 160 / 149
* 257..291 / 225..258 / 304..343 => 1.4 N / 134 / 116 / 127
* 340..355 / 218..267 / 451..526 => 1.4 N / 134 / 144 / 138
